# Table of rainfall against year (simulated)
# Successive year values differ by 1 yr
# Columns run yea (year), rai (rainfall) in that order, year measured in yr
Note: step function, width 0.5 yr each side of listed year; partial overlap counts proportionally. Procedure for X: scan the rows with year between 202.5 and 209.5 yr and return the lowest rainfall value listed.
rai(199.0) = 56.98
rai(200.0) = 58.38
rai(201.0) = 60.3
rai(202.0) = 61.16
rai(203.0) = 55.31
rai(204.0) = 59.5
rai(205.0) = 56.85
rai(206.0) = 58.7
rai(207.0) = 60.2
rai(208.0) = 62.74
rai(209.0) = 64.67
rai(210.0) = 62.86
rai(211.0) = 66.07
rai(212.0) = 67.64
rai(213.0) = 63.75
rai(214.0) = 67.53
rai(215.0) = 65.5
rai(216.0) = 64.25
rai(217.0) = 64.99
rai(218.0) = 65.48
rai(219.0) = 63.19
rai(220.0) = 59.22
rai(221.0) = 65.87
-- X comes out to 55.31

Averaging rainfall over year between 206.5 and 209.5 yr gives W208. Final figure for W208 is 62.5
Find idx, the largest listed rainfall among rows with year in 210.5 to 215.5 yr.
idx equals 67.64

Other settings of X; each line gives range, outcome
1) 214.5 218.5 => 64.25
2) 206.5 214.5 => 60.2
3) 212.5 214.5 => 63.75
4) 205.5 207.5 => 58.7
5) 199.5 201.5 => 58.38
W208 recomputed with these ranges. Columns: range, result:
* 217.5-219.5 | 64.3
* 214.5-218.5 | 65.1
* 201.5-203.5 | 58.2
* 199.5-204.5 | 58.9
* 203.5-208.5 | 59.6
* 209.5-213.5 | 65.1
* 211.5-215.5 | 66.1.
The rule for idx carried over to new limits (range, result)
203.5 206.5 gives 59.5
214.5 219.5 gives 65.5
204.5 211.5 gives 66.07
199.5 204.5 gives 61.16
